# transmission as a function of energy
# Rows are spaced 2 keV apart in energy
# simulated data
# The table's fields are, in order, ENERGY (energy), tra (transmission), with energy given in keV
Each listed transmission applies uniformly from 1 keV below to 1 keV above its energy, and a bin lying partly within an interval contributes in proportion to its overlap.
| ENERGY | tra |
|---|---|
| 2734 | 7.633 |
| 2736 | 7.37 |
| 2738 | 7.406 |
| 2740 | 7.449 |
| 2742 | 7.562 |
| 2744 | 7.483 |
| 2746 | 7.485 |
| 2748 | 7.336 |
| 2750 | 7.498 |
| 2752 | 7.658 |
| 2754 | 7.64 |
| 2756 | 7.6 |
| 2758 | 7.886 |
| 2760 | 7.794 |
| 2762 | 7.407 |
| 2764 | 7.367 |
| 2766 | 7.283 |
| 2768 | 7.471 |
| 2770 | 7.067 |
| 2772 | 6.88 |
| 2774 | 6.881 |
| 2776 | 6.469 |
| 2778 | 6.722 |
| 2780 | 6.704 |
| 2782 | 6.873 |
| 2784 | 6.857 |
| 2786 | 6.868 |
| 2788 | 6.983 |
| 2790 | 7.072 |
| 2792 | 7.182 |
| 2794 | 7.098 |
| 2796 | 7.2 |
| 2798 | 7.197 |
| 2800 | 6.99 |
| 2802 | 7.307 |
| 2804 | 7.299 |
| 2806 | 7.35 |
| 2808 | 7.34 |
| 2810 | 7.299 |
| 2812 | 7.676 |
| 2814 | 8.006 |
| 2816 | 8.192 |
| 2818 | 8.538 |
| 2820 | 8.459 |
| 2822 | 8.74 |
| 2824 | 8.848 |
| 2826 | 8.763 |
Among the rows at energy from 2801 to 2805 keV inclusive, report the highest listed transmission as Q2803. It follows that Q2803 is 7.307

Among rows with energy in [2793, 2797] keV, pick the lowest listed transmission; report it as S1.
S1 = 7.098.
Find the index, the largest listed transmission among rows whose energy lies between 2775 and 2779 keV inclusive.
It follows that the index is 6.722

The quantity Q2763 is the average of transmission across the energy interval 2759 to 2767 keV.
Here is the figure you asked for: 7.46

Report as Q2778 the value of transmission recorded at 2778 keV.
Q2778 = 6.722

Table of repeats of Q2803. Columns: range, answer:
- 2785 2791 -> 7.072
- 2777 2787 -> 6.873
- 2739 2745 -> 7.562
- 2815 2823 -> 8.74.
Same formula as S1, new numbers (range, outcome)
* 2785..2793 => 6.868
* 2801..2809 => 7.299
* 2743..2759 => 7.336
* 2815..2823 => 8.192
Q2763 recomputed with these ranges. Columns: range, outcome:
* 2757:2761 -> 7.84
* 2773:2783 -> 6.73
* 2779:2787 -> 6.83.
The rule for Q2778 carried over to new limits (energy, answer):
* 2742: 7.562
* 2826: 8.763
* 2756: 7.6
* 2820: 8.459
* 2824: 8.848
